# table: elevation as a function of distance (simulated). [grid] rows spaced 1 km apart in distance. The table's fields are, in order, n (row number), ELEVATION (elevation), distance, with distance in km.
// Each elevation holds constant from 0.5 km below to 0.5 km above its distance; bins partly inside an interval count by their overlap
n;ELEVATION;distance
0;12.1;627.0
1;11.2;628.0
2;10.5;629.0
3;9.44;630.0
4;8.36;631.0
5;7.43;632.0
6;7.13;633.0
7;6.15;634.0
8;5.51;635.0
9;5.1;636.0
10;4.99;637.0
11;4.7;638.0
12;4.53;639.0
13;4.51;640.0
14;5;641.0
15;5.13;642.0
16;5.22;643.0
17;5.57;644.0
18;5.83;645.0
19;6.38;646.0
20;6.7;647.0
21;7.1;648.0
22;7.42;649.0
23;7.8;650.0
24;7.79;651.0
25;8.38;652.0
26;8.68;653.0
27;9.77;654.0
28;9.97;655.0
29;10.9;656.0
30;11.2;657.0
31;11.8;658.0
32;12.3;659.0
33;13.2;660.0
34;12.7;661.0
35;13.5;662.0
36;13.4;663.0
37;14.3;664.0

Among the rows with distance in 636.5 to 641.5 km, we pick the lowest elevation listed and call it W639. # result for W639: 4.51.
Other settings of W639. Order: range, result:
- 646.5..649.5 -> 6.7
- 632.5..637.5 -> 4.99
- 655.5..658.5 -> 10.9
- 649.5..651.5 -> 7.79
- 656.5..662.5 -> 11.2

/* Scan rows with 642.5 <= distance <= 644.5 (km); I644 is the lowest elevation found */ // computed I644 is 5.22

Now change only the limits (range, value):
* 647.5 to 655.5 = 7.1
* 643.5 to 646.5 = 5.57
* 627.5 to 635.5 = 5.51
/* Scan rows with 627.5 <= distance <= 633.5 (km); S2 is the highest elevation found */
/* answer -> 11.2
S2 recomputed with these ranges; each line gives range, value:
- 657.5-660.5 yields 13.2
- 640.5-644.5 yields 5.57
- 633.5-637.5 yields 6.15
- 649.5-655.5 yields 9.97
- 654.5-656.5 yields 10.9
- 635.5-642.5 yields 5.13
